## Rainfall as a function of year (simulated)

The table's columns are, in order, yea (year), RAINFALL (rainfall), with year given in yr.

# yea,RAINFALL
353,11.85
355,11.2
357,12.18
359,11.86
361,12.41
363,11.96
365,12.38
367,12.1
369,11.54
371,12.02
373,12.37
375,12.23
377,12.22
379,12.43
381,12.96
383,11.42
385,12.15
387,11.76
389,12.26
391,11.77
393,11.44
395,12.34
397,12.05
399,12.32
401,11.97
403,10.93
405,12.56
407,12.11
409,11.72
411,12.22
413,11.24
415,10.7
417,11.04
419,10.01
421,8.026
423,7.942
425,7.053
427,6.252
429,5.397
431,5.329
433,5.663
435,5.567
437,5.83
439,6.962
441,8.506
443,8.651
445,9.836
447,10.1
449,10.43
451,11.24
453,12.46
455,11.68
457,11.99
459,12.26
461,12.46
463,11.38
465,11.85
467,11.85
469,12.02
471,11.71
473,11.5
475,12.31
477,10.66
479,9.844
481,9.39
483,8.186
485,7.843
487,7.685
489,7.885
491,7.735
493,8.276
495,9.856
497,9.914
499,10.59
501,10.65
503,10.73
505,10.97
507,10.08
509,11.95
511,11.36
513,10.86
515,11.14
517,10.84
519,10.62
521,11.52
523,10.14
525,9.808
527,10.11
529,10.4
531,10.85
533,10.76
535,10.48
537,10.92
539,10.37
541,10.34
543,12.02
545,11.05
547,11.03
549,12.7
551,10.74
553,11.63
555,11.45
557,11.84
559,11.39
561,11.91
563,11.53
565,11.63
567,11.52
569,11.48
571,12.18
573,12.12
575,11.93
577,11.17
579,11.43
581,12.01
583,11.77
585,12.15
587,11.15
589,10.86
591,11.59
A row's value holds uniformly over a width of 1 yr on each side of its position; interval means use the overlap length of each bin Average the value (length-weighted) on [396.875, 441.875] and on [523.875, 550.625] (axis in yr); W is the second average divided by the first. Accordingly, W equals 1.2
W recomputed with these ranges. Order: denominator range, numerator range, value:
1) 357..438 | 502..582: 1.05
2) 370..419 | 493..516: 0.89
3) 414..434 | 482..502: 1.14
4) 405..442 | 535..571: 1.33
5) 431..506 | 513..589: 1.14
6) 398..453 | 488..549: 1.13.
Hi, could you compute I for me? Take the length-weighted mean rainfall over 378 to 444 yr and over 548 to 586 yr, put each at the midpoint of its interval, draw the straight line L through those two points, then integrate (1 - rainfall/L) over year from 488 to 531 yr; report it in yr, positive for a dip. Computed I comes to 3.1 yr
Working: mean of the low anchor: 9.96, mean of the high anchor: 11.7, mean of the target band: 10.3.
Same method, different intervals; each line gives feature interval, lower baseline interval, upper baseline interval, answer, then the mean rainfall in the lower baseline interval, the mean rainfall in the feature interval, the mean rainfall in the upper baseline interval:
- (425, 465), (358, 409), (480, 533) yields 6.9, 12.1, 9.07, 9.99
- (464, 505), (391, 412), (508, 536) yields 4.1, 12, 10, 10.8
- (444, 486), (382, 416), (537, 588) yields 2.5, 11.8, 11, 11.5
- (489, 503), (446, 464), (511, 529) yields 1.9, 11.6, 9.48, 10.7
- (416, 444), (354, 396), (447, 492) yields 9.8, 12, 7.3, 10.6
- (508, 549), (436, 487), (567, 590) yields 0.9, 10.4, 10.9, 11.7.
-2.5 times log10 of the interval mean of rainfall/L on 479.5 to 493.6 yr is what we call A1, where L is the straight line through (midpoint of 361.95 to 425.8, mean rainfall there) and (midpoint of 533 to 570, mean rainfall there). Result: 0.36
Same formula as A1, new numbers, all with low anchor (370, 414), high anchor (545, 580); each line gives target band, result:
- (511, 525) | 0.09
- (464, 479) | 0.02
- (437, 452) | 0.28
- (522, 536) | 0.13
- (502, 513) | 0.07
